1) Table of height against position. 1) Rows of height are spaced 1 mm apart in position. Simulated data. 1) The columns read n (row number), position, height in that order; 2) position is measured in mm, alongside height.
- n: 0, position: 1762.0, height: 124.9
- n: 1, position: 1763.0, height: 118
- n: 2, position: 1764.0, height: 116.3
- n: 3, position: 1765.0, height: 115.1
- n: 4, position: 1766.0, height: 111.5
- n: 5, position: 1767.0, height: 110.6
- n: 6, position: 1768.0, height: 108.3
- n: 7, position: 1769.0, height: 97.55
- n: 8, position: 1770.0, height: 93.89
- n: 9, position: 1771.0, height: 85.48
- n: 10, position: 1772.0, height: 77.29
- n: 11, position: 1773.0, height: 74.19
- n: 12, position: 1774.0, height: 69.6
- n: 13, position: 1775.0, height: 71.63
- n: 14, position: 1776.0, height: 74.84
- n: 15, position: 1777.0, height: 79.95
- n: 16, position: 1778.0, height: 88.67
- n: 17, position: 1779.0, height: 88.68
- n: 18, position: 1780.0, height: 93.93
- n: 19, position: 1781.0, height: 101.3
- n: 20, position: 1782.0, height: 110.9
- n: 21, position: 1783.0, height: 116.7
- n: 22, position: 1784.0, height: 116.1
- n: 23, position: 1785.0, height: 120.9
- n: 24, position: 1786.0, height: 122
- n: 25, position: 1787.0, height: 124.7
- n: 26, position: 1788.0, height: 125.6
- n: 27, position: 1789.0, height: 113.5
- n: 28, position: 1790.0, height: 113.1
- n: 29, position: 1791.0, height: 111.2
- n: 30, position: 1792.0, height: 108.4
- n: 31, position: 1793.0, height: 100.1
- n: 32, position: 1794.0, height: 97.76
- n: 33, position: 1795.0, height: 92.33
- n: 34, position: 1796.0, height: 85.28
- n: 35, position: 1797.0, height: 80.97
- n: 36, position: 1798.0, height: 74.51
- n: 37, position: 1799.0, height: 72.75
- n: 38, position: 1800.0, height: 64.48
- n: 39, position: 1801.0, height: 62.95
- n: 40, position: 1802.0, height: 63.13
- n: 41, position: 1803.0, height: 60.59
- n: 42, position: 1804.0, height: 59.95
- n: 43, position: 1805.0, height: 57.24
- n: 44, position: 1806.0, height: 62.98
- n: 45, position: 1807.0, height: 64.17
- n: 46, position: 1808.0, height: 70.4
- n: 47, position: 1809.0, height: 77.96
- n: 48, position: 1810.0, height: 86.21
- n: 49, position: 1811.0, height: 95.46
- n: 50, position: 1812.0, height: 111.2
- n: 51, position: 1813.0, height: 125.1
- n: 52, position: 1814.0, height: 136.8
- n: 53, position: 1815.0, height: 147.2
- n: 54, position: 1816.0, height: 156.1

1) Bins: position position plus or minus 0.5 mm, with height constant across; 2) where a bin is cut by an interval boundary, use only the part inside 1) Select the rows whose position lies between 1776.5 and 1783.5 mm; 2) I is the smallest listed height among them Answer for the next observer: 79.95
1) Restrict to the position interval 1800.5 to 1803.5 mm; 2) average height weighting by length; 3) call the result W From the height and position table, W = 62.2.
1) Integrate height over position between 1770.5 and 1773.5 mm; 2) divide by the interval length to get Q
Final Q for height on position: 79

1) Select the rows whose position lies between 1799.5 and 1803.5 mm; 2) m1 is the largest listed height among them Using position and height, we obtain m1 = 64.48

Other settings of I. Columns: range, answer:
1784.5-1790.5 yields 113.1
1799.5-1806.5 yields 57.24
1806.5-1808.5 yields 64.17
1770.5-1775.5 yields 69.6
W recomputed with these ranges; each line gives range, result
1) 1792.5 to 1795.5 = 96.7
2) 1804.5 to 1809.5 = 66.5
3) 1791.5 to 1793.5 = 104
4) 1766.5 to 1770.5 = 103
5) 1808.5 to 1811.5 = 86.5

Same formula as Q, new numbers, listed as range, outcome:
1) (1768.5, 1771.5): 92.3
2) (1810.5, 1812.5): 103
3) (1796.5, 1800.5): 73.2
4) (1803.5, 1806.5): 60.1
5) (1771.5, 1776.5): 73.5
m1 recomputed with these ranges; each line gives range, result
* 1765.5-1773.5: 111.5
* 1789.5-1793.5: 113.1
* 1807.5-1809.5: 77.96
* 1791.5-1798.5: 108.4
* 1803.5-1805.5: 59.95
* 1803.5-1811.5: 95.46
